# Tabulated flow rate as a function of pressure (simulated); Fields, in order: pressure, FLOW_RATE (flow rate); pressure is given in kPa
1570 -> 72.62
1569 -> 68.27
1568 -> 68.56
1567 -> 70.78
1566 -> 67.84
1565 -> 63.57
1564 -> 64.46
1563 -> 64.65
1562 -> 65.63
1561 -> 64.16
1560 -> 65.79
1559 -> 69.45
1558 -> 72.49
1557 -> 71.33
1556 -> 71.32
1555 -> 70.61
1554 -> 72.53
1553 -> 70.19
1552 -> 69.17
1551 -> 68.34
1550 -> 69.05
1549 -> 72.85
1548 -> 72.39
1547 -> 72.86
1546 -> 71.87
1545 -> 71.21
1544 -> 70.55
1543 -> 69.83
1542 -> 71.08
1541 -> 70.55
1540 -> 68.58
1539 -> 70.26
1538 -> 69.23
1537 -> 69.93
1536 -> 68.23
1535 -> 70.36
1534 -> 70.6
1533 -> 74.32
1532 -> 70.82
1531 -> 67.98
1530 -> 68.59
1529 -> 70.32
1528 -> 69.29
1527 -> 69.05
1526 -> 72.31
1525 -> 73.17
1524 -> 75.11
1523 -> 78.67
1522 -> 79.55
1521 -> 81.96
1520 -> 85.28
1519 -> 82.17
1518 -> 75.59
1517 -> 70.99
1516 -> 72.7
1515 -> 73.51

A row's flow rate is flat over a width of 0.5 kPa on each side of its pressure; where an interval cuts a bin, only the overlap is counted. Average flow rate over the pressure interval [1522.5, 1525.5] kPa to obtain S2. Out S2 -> 75.6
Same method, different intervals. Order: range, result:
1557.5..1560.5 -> 69.2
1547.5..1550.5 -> 71.4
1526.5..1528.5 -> 69.2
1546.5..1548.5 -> 72.6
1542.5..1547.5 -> 71.3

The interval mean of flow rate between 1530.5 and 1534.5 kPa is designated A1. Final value 70.9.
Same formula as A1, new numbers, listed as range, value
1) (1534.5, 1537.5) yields 69.5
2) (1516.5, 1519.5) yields 76.2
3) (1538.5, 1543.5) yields 70.1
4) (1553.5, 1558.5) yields 71.7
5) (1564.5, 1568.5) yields 67.7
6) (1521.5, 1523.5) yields 79.1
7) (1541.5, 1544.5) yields 70.5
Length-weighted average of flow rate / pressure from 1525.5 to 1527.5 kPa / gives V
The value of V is 70.7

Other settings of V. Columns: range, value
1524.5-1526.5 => 72.7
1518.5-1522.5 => 82.2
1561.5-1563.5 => 65.1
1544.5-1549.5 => 72.2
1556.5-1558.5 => 71.9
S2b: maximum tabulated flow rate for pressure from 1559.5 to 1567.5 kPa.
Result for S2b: 70.78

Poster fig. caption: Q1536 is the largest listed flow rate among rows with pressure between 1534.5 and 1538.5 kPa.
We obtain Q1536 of 70.36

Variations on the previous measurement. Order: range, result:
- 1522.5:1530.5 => 78.67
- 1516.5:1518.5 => 75.59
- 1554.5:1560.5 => 72.49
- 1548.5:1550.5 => 72.85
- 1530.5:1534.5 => 74.32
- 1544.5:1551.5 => 72.86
